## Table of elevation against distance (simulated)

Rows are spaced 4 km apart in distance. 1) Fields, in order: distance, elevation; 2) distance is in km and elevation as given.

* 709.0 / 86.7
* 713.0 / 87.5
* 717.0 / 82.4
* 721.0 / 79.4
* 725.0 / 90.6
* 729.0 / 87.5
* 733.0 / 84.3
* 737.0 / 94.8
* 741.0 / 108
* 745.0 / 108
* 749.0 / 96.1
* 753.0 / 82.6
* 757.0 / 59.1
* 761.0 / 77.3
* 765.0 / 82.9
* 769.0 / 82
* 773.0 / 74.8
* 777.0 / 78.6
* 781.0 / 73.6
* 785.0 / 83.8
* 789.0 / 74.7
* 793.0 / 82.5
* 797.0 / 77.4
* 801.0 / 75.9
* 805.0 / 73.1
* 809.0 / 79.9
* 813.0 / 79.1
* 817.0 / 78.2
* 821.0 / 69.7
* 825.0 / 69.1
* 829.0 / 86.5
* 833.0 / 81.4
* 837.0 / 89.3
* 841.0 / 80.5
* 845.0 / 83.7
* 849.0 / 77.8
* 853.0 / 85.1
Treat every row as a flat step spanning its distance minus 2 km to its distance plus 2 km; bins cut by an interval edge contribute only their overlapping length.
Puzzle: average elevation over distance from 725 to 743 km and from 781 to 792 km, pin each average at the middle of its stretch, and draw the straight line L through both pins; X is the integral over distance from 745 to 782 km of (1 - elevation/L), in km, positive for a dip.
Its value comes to 2.1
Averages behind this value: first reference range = 93.3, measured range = 80.3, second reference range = 78.5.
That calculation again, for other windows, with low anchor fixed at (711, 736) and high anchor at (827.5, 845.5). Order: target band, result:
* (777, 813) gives 2.99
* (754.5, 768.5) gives 1.77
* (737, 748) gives -2.46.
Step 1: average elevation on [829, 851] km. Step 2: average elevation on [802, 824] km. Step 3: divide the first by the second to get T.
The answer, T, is 1.1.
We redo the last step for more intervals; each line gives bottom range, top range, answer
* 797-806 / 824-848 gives 1.09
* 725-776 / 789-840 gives 0.91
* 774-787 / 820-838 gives 1.01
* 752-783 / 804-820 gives 1.02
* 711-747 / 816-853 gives 0.87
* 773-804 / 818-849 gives 1.03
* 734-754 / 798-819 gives 0.79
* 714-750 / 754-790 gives 0.83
